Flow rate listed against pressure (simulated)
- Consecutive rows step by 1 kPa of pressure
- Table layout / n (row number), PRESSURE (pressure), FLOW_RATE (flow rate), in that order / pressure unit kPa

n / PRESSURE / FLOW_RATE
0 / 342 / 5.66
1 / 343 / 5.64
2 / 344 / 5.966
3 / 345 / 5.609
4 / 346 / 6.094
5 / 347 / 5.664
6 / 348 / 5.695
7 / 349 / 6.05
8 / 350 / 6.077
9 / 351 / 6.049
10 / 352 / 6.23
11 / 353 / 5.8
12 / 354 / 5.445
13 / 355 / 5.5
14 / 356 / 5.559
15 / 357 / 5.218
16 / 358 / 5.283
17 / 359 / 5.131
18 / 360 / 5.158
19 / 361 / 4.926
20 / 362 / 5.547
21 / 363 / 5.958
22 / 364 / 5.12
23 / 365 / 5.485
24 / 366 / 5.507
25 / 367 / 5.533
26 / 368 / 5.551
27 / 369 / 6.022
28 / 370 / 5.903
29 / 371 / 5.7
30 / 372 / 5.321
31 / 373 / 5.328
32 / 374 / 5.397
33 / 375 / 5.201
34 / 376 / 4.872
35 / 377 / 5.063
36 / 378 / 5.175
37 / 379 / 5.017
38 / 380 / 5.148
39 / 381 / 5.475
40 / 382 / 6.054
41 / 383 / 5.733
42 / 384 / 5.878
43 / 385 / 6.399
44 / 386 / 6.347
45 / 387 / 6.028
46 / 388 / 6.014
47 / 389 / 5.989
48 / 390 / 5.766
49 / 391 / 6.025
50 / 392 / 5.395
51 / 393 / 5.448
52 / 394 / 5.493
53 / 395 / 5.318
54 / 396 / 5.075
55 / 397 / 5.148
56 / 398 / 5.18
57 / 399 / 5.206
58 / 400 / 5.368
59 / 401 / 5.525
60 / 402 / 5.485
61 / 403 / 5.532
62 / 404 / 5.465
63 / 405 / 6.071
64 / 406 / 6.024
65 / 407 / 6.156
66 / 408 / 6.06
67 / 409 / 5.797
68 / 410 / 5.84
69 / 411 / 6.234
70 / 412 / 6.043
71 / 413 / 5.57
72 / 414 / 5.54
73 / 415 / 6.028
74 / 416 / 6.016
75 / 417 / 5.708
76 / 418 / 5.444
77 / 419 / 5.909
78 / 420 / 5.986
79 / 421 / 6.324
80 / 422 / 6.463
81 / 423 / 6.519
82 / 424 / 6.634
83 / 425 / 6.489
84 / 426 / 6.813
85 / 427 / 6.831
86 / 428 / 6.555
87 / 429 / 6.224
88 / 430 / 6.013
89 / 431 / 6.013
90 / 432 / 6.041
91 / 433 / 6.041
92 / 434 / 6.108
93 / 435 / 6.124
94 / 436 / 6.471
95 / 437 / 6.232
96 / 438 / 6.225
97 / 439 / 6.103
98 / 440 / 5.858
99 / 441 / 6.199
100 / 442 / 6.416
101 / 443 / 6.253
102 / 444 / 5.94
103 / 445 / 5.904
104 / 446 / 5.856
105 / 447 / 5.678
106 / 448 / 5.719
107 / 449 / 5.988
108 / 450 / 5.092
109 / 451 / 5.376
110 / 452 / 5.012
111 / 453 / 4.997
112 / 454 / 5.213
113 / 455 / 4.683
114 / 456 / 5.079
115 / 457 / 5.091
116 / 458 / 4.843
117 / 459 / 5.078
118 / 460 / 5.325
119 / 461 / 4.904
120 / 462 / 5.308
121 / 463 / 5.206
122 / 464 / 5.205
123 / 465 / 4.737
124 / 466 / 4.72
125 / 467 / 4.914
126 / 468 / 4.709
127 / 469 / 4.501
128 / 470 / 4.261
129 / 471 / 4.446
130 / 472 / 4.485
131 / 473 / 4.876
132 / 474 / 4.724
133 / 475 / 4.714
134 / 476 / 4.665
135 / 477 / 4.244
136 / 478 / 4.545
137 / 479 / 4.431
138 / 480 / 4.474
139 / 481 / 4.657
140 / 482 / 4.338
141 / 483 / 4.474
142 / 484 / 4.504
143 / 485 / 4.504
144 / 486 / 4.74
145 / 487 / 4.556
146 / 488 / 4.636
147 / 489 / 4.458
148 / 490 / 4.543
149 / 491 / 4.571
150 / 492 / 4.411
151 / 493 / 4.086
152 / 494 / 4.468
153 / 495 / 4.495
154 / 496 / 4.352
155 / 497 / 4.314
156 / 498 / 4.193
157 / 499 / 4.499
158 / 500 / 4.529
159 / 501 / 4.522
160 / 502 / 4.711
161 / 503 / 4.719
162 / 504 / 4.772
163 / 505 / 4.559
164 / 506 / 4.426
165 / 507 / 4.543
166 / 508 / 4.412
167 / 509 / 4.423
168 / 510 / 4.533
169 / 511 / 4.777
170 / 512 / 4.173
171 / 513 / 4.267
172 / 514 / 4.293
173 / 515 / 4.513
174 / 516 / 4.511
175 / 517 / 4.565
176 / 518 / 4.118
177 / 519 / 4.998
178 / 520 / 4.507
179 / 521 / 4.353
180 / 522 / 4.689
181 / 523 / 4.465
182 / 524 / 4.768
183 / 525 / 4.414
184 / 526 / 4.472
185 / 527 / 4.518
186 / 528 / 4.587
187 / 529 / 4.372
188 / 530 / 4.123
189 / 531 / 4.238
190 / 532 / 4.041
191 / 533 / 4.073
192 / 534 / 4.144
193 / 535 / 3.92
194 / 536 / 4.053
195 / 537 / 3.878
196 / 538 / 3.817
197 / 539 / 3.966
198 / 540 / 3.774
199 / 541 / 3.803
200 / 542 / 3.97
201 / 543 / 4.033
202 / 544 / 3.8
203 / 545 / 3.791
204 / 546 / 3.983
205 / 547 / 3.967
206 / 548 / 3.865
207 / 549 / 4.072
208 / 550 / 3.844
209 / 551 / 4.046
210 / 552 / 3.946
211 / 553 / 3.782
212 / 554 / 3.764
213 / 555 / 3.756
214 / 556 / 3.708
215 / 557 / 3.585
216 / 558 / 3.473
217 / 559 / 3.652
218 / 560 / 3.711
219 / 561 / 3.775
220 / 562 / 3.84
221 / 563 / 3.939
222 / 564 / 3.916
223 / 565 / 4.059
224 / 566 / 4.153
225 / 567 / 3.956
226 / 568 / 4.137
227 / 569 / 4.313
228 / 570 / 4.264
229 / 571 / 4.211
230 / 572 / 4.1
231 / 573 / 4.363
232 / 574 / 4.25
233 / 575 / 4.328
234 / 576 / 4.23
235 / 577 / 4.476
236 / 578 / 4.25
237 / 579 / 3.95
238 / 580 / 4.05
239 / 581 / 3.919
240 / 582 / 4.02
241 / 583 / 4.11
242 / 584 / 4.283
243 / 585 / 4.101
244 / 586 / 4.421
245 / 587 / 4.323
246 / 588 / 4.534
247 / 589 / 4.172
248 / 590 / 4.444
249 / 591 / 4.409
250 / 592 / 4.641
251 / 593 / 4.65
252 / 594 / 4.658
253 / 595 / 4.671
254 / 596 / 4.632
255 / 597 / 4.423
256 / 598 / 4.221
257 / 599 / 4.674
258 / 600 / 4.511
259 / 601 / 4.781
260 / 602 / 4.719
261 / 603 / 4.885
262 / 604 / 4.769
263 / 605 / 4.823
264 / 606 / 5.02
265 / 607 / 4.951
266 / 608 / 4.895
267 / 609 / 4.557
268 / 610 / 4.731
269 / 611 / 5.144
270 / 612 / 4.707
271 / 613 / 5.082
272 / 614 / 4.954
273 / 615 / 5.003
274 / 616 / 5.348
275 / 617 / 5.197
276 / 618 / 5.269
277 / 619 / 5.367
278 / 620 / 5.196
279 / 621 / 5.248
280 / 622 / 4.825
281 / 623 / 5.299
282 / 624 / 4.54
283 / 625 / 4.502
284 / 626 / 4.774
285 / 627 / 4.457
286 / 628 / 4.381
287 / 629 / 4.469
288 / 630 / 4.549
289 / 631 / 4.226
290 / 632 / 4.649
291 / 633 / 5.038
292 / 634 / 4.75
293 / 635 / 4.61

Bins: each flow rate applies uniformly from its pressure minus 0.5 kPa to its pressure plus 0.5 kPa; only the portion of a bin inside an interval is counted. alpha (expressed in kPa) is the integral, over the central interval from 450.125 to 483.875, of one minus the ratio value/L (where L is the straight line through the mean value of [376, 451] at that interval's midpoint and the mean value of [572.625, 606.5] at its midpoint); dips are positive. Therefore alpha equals 4.0 kPa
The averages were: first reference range 5.87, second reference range 4.43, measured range 4.8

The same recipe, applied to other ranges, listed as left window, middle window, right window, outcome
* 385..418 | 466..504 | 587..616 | 5.5 kPa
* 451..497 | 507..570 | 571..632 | 7.1 kPa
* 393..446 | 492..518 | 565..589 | 2.8 kPa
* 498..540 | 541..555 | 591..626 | 1.9 kPa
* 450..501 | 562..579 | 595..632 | 2.1 kPa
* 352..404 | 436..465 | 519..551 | -3.8 kPa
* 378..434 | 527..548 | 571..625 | 4.1 kPa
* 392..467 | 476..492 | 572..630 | 2.6 kPa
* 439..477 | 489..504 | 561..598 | 1.3 kPa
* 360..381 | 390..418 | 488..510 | -2.8 kPa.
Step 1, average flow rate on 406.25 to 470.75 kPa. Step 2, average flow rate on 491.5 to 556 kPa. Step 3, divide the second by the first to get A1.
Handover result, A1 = 0.74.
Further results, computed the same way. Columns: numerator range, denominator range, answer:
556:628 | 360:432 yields 0.78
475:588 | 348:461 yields 0.74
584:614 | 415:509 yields 0.89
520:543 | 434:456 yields 0.73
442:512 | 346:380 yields 0.87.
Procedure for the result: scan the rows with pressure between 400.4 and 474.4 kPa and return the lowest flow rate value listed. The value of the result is 4.261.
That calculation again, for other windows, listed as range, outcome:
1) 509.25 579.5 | 3.473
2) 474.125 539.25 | 3.817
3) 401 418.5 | 5.444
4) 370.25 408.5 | 4.872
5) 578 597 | 3.919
